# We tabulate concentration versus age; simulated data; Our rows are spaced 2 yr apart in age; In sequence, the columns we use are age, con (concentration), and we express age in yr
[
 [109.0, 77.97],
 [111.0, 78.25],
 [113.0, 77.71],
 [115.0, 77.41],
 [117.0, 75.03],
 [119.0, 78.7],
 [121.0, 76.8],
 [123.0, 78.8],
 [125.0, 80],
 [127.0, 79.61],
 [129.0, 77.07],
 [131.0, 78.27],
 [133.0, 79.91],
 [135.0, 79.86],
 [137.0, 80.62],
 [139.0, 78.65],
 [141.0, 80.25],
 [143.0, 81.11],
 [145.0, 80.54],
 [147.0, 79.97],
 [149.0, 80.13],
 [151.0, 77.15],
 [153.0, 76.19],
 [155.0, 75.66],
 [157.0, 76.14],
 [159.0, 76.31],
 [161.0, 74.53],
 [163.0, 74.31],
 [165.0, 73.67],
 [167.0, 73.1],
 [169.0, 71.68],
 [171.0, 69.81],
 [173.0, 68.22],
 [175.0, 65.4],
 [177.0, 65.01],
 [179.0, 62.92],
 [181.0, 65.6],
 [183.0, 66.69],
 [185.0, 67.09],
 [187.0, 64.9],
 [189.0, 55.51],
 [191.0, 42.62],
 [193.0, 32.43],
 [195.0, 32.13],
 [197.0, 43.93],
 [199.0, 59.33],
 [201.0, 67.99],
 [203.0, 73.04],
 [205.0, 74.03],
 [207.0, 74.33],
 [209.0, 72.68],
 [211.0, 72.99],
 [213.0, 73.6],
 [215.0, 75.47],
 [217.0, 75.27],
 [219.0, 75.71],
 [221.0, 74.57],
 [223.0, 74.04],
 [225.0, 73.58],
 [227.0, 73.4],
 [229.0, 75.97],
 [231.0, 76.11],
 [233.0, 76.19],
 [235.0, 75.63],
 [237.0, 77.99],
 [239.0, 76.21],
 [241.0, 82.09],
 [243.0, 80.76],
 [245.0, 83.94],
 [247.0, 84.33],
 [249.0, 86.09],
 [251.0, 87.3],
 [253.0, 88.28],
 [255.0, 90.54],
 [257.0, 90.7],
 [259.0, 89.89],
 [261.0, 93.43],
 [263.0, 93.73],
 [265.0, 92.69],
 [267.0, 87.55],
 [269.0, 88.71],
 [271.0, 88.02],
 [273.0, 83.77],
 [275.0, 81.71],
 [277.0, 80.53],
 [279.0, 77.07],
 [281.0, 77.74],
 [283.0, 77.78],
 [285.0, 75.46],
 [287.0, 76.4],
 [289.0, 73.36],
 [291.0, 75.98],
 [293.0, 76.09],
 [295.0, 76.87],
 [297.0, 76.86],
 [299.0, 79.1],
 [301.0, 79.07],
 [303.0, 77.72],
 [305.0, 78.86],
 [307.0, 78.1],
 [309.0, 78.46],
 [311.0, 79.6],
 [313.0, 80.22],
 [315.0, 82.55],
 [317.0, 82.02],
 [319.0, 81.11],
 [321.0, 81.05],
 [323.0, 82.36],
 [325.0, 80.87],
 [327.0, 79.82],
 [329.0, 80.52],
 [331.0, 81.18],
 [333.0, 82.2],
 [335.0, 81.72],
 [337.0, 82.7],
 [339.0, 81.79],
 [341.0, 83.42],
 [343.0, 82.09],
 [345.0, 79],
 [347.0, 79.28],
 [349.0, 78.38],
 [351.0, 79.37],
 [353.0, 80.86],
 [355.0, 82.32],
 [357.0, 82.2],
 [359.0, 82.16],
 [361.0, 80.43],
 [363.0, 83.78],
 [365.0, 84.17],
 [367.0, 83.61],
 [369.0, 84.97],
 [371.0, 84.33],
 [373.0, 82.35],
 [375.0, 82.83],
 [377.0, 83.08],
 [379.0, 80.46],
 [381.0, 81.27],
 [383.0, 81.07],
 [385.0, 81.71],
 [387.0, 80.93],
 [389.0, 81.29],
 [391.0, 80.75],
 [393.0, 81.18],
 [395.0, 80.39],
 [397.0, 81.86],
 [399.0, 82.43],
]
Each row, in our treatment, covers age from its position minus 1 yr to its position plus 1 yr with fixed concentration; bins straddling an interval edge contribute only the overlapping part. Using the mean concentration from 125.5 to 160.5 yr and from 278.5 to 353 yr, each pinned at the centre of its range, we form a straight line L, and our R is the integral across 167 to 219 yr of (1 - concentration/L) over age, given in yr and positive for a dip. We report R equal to 9.7 yr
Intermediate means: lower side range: 78.6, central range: 64.1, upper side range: 79.4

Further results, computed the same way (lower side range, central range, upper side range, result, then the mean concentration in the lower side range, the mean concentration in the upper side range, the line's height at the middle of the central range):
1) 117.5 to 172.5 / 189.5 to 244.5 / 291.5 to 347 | 6.7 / 77.3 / 80.1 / 78.5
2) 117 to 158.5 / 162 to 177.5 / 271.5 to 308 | 1.6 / 78.7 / 78.1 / 78.5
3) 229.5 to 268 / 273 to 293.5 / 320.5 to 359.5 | 1.4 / 84.8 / 81.2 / 83.4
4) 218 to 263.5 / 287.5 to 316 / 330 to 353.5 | 1.1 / 81.6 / 81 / 81.3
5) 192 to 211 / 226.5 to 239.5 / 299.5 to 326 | -2.1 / 59.6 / 80.1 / 65.4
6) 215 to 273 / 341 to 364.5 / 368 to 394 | 0.3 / 82.5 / 82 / 82.1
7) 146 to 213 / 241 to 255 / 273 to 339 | -2.2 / 66.9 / 79.3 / 73.6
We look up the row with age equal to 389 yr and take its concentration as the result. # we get 81.29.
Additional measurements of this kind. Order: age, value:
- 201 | 67.99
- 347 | 79.28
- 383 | 81.07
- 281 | 77.74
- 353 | 80.86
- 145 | 80.54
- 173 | 68.22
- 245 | 83.94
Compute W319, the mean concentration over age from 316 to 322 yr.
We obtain 81.4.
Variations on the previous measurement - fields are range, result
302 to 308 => 78.2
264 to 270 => 89.6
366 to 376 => 83.6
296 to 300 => 78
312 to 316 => 81.4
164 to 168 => 73.4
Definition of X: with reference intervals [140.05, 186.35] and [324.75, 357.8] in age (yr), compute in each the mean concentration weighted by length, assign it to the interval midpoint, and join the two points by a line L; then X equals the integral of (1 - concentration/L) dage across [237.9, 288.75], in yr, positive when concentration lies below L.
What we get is -4.5 yr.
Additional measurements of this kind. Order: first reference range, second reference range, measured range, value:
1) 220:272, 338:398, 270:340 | 2.35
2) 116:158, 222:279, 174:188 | 2.61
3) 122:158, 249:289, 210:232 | 2.17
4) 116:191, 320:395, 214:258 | -1.57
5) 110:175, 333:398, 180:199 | 6.14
